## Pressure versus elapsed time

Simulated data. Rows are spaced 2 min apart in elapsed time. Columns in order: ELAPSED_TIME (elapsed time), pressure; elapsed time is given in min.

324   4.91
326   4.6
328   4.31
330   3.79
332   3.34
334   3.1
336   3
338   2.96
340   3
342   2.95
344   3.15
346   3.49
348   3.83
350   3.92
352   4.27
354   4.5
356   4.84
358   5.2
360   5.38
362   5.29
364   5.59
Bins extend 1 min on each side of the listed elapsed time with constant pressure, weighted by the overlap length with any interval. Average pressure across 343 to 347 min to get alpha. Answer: 3.32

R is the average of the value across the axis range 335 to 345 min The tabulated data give 3.01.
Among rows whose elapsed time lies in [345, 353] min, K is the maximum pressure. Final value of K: 4.27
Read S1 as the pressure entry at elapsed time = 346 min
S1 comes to 3.49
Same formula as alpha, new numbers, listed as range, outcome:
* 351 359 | 4.7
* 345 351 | 3.75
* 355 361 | 5.14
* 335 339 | 2.98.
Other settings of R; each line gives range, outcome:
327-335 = 3.63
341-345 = 3.05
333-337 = 3.05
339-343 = 2.98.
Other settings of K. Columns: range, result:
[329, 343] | 3.79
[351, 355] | 4.5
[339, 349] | 3.83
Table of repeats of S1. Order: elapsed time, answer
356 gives 4.84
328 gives 4.31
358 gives 5.2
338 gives 2.96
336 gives 3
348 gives 3.83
